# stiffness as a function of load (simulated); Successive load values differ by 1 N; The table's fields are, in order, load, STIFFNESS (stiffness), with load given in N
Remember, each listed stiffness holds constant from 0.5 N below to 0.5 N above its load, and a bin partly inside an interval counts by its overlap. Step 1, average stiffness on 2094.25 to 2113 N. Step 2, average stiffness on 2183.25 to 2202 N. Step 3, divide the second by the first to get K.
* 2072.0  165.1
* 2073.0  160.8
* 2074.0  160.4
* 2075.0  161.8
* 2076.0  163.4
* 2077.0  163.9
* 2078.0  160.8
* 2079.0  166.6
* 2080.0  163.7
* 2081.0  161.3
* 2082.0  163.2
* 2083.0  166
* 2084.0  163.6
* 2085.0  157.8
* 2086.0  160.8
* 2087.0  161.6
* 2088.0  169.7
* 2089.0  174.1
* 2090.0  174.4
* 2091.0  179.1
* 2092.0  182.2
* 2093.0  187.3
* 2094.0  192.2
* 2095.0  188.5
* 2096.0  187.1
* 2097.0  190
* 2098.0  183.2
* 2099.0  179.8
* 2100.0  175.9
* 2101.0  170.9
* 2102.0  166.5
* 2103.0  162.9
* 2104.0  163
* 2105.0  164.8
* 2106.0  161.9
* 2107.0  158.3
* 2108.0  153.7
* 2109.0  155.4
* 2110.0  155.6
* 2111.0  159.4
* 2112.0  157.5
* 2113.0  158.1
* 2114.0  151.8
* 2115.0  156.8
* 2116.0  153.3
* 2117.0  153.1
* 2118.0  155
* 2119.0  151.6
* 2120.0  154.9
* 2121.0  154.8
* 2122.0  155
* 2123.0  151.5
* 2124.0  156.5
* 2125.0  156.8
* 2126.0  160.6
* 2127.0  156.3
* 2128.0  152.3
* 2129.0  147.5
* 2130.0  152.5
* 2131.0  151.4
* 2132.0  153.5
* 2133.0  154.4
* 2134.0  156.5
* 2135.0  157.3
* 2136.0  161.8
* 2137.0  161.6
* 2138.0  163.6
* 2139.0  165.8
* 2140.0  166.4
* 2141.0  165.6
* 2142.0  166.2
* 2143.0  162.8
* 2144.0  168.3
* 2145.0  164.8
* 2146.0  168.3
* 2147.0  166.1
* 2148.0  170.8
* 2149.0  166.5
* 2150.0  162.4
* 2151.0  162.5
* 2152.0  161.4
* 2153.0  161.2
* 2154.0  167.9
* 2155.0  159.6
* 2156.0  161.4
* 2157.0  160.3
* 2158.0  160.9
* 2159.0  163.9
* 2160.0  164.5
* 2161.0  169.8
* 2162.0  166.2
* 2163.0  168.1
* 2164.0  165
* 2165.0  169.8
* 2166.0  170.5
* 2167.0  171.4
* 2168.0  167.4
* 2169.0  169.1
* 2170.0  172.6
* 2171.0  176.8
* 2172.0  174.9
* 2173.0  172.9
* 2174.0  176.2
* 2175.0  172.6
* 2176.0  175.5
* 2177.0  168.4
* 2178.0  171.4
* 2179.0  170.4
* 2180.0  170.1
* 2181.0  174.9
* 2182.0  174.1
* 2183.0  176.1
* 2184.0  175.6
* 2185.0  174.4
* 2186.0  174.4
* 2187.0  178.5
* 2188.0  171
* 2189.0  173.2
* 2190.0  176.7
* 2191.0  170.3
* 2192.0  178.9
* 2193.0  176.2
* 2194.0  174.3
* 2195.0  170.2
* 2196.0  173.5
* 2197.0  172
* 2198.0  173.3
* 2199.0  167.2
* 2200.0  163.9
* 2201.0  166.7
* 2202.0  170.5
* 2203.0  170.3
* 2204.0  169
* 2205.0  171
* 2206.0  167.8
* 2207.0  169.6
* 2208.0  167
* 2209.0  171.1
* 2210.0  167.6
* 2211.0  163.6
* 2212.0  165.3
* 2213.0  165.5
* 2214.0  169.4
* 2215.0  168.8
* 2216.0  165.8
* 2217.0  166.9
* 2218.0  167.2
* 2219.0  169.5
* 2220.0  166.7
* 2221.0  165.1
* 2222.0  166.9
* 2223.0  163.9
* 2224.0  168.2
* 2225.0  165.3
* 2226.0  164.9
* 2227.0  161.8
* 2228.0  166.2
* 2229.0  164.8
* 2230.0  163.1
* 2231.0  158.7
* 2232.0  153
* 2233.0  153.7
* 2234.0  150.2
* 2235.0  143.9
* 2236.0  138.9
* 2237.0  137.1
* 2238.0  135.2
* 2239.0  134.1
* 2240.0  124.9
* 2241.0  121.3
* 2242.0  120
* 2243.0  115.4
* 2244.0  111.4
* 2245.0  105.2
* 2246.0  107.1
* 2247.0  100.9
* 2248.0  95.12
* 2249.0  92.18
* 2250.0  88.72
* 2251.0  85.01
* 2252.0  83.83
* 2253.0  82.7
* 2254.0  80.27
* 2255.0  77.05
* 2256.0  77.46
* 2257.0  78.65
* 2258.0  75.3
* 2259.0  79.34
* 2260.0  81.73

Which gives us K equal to 1.0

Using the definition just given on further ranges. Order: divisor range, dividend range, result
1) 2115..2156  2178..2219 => 1.07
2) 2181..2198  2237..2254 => 0.61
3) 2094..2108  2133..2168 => 0.95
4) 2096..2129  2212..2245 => 0.95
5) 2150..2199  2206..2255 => 0.83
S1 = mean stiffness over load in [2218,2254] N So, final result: 135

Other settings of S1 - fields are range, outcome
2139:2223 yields 169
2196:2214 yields 168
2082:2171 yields 164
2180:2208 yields 172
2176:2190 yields 173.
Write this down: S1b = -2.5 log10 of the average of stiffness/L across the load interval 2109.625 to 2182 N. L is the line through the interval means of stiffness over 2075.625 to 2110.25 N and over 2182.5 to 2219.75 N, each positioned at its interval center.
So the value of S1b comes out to 0.05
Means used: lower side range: 170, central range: 163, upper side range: 171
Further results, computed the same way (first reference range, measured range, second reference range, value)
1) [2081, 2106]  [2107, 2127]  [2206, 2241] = 0.10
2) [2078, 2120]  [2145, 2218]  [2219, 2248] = -0.12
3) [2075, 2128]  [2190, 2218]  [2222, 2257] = -0.24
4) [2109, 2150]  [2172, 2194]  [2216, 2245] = -0.13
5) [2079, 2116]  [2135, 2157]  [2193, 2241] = 0.01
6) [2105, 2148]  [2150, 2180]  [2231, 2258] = -0.18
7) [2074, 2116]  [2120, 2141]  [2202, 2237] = 0.06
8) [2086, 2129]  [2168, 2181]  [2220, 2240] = -0.09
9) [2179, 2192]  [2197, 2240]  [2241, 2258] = -0.22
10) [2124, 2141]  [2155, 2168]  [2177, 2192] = 0.01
